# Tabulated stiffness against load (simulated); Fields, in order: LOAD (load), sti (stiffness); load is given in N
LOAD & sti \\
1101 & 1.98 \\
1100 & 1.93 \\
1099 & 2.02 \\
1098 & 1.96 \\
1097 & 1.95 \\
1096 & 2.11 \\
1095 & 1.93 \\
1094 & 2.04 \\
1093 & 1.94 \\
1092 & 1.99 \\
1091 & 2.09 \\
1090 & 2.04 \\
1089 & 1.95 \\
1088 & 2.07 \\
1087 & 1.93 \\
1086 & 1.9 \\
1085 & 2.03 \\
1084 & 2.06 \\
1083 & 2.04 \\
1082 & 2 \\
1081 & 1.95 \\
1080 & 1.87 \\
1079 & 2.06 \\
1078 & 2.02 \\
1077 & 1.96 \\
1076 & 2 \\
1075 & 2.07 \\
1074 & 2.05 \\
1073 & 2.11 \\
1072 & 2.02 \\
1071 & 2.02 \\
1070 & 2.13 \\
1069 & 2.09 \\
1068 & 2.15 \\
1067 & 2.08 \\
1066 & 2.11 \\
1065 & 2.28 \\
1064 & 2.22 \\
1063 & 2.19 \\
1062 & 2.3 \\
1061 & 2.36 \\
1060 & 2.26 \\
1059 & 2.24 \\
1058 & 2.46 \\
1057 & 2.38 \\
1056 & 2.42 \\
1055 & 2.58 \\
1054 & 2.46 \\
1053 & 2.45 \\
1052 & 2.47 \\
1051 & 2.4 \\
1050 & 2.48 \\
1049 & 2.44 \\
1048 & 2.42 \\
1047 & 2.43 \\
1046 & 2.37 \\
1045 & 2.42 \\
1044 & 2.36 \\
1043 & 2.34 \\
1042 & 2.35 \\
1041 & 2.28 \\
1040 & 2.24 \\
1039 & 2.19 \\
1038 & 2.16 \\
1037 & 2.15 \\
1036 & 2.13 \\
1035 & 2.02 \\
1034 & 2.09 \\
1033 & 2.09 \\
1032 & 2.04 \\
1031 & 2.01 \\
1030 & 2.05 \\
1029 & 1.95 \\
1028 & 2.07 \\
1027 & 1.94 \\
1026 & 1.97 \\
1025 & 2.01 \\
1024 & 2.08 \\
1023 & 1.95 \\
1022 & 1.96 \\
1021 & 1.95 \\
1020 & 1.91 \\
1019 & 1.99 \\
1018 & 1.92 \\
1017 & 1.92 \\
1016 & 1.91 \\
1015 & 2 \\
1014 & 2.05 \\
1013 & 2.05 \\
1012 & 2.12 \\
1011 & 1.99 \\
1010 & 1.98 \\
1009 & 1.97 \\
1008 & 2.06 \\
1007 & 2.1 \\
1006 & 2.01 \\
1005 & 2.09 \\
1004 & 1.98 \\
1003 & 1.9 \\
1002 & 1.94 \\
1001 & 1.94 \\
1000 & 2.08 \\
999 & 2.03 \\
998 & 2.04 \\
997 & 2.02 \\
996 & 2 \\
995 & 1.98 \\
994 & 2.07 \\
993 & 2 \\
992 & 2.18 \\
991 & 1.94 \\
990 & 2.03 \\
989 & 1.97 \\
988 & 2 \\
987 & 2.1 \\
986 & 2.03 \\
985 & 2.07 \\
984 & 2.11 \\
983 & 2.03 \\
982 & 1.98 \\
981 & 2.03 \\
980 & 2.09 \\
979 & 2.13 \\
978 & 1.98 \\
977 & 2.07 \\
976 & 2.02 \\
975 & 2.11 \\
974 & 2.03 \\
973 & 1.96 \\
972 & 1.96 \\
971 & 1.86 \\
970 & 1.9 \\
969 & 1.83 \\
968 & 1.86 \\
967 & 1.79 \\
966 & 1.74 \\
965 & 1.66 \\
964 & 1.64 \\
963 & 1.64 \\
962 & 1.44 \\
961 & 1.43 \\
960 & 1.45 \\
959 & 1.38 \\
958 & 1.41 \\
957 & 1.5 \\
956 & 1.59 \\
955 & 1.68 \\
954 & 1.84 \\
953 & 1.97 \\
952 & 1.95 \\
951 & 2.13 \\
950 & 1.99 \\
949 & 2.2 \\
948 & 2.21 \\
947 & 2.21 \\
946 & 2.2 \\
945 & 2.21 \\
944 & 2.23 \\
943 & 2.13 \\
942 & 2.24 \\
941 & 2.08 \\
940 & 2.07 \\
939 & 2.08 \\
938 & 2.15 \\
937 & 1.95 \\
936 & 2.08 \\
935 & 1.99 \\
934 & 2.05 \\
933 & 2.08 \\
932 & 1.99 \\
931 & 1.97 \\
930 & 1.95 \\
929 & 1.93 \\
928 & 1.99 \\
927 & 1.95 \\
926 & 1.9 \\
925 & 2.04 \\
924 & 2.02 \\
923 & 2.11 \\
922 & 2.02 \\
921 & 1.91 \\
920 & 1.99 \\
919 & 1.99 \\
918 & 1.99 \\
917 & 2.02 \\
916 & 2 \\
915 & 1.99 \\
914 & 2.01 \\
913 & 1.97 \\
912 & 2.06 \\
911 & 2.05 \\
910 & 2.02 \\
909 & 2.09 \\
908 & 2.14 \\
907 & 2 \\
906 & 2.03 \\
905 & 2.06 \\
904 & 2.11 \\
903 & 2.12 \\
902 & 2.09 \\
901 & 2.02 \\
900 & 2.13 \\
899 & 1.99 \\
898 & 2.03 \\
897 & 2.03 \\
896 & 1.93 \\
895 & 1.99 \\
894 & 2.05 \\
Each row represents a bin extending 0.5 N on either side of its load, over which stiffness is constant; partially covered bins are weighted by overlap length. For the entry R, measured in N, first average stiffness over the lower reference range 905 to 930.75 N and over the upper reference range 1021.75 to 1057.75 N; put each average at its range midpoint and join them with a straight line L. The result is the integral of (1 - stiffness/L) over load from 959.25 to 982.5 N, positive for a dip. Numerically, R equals 2.9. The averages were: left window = 2.01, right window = 2.23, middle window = 1.85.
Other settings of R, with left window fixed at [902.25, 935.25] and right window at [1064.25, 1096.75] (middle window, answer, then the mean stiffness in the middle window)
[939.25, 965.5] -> 2.0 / 1.87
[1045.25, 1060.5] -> -2.9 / 2.42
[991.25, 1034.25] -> 0.4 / 2.01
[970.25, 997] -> 0.0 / 2.03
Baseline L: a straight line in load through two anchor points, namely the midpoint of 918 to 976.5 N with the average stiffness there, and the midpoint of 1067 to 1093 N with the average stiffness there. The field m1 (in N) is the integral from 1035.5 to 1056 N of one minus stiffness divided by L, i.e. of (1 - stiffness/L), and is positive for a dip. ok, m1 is -3.7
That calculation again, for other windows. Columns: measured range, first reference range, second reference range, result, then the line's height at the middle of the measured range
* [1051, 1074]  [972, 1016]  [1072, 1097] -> -2.8 N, 2.01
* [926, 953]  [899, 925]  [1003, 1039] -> -0.5 N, 2.03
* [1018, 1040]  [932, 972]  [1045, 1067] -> 2.0 N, 2.24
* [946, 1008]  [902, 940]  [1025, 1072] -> 5.6 N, 2.12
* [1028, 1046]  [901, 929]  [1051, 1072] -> 0.5 N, 2.24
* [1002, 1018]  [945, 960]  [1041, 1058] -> 1.4 N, 2.2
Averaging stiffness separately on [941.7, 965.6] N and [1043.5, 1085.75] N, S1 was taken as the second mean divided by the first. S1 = 1.20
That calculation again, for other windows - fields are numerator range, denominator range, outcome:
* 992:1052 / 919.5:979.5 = 1.08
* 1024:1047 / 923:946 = 1.05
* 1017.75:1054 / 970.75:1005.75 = 1.08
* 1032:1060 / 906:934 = 1.16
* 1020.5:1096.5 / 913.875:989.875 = 1.10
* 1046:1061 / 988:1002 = 1.20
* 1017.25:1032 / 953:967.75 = 1.24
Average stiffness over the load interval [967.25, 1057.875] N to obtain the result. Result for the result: 2.09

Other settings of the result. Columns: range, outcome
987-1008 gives 2.02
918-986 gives 1.94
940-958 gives 2.01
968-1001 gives 2.02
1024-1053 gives 2.21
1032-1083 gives 2.22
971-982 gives 2.03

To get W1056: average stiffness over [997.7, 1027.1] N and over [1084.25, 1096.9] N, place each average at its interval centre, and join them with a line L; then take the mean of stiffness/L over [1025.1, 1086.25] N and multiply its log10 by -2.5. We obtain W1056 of -0.10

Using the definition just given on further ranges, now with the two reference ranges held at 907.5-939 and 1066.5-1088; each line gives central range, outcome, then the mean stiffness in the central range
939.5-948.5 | -0.08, 2.18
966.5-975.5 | 0.05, 1.92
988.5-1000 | 0.00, 2.03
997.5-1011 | 0.01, 2.01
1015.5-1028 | 0.03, 1.96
